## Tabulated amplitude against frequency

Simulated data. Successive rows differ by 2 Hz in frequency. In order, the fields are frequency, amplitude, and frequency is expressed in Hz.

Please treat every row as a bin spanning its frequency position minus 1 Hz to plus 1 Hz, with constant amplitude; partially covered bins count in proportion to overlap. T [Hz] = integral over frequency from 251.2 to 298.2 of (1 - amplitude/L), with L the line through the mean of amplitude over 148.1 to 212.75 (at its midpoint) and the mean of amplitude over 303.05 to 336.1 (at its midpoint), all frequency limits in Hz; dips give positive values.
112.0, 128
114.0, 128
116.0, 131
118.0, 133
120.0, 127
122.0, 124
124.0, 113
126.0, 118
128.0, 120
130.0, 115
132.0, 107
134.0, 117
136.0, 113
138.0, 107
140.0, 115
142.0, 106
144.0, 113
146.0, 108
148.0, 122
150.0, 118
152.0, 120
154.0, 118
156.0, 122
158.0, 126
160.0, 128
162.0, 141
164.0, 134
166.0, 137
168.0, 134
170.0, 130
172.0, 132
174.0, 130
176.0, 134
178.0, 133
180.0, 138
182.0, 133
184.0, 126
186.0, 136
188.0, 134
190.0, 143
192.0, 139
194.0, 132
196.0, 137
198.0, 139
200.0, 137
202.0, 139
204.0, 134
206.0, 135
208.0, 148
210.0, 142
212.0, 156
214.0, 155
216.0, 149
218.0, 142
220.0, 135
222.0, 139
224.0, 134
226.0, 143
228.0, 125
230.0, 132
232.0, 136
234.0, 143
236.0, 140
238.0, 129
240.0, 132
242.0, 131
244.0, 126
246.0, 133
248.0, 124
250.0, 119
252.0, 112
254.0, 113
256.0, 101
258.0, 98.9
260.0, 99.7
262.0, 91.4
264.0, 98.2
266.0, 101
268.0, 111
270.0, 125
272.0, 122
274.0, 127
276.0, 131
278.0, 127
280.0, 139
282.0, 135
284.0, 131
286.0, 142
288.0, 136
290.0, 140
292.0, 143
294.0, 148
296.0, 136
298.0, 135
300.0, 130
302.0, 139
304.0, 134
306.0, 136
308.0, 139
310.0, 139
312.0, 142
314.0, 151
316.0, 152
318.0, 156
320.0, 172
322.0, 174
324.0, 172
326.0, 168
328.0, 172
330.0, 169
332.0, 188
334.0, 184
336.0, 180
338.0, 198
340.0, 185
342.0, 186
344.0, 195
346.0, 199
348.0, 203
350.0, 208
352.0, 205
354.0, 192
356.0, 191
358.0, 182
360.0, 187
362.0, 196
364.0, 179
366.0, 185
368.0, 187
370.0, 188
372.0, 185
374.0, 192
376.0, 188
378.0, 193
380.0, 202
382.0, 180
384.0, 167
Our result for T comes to 9.1 Hz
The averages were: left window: 134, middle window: 122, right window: 160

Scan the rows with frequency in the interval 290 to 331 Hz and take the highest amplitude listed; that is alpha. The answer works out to 174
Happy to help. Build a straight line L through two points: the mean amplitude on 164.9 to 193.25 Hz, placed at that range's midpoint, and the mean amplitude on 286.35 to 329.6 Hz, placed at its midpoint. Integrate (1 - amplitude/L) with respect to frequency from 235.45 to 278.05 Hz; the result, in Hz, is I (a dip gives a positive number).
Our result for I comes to 7.6 Hz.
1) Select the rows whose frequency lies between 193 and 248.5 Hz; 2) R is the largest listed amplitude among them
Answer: 156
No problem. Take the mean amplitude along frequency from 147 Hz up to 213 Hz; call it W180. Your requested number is 134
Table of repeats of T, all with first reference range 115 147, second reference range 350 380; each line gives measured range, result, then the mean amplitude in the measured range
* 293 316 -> 4.3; 140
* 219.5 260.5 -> 6.6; 126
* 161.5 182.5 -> -0.7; 134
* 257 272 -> 5.1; 105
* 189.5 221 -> -0.3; 141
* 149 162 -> 0.1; 123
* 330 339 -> -0.2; 185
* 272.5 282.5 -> 1.9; 131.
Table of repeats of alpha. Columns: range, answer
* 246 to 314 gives 151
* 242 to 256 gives 133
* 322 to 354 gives 208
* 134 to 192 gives 143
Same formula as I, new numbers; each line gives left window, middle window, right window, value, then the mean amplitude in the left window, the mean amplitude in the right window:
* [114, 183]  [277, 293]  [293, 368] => 2.24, 124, 171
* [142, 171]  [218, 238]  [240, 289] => -2.43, 124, 120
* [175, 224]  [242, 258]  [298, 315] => 2.40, 139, 139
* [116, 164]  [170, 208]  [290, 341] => -1.56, 119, 157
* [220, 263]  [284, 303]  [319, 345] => 2.18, 124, 180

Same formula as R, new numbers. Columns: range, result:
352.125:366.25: 196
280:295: 148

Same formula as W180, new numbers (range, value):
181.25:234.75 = 139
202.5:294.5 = 129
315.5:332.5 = 169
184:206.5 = 136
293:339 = 157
